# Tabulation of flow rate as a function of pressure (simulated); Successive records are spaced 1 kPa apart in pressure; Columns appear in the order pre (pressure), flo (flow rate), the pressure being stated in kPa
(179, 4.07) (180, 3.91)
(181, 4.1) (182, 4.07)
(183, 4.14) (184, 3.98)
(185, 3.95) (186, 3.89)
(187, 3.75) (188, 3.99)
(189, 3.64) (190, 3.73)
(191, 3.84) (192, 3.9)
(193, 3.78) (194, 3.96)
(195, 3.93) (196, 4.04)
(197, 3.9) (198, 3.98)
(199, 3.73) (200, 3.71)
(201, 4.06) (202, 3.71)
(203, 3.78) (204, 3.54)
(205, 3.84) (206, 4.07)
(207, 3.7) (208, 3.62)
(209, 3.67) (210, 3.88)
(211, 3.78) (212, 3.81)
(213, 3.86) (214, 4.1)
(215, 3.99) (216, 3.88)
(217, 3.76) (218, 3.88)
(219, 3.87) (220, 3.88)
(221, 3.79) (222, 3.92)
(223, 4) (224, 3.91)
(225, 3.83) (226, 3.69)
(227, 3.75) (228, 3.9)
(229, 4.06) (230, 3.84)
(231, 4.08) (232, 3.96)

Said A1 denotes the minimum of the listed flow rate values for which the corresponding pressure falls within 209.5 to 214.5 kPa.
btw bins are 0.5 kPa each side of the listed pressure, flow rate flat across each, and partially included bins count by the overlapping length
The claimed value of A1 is 3.78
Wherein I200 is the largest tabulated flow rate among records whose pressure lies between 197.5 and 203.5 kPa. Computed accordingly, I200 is 4.06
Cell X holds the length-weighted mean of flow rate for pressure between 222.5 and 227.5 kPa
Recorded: 3.84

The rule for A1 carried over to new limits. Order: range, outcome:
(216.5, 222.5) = 3.76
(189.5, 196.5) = 3.73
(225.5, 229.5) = 3.69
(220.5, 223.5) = 3.79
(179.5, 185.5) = 3.91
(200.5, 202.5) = 3.71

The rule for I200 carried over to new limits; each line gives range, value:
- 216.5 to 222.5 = 3.92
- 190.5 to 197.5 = 4.04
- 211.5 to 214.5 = 4.1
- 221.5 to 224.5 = 4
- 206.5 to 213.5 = 3.88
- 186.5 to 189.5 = 3.99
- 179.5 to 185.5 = 4.14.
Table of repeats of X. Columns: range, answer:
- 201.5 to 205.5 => 3.72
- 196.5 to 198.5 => 3.94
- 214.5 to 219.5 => 3.88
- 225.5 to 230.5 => 3.85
